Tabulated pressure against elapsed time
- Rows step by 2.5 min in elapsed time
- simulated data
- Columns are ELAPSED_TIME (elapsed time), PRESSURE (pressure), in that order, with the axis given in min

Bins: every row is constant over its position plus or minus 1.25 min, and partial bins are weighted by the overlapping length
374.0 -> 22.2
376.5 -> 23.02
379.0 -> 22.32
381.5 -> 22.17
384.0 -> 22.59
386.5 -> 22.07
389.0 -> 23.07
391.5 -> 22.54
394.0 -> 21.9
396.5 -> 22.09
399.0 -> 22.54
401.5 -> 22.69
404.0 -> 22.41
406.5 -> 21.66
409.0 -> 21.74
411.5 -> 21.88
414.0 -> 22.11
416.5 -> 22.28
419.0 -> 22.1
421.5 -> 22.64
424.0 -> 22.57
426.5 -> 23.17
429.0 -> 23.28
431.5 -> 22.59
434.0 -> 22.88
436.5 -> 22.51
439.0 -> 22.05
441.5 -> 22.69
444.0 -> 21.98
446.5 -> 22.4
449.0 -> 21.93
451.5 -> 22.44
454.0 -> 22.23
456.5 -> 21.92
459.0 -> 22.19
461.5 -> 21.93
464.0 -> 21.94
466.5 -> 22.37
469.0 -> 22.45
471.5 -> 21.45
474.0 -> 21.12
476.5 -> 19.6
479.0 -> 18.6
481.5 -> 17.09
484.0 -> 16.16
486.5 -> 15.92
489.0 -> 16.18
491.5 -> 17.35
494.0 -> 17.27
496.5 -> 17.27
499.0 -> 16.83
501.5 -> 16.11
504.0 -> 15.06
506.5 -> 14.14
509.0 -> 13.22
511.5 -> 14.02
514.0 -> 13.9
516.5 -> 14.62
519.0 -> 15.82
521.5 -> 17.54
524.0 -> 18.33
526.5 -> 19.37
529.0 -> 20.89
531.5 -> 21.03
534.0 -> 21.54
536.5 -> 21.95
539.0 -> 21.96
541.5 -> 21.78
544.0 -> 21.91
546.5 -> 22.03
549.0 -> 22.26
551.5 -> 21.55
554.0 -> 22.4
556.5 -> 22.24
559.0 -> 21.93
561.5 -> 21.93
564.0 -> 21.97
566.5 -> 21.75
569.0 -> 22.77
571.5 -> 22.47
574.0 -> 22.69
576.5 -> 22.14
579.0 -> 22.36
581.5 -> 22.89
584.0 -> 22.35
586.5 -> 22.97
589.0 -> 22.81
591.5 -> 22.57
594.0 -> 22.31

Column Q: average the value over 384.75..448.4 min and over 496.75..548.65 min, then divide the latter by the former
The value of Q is 0.81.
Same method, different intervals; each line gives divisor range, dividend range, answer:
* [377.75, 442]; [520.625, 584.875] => 0.97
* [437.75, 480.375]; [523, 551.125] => 0.98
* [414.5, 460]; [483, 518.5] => 0.69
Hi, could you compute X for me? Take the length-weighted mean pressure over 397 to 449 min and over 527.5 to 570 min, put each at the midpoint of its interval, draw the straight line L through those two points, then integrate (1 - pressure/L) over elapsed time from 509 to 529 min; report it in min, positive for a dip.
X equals 5.1 min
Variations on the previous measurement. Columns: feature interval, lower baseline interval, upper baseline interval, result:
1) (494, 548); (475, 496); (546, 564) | 4.8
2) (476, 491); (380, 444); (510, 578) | 3.0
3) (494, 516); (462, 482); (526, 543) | 6.1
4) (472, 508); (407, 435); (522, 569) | 7.9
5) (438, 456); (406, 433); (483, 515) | -2.0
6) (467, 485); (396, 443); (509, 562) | 1.3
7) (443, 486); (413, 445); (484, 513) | -4.2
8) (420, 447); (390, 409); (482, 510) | -3.5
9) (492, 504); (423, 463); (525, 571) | 2.9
